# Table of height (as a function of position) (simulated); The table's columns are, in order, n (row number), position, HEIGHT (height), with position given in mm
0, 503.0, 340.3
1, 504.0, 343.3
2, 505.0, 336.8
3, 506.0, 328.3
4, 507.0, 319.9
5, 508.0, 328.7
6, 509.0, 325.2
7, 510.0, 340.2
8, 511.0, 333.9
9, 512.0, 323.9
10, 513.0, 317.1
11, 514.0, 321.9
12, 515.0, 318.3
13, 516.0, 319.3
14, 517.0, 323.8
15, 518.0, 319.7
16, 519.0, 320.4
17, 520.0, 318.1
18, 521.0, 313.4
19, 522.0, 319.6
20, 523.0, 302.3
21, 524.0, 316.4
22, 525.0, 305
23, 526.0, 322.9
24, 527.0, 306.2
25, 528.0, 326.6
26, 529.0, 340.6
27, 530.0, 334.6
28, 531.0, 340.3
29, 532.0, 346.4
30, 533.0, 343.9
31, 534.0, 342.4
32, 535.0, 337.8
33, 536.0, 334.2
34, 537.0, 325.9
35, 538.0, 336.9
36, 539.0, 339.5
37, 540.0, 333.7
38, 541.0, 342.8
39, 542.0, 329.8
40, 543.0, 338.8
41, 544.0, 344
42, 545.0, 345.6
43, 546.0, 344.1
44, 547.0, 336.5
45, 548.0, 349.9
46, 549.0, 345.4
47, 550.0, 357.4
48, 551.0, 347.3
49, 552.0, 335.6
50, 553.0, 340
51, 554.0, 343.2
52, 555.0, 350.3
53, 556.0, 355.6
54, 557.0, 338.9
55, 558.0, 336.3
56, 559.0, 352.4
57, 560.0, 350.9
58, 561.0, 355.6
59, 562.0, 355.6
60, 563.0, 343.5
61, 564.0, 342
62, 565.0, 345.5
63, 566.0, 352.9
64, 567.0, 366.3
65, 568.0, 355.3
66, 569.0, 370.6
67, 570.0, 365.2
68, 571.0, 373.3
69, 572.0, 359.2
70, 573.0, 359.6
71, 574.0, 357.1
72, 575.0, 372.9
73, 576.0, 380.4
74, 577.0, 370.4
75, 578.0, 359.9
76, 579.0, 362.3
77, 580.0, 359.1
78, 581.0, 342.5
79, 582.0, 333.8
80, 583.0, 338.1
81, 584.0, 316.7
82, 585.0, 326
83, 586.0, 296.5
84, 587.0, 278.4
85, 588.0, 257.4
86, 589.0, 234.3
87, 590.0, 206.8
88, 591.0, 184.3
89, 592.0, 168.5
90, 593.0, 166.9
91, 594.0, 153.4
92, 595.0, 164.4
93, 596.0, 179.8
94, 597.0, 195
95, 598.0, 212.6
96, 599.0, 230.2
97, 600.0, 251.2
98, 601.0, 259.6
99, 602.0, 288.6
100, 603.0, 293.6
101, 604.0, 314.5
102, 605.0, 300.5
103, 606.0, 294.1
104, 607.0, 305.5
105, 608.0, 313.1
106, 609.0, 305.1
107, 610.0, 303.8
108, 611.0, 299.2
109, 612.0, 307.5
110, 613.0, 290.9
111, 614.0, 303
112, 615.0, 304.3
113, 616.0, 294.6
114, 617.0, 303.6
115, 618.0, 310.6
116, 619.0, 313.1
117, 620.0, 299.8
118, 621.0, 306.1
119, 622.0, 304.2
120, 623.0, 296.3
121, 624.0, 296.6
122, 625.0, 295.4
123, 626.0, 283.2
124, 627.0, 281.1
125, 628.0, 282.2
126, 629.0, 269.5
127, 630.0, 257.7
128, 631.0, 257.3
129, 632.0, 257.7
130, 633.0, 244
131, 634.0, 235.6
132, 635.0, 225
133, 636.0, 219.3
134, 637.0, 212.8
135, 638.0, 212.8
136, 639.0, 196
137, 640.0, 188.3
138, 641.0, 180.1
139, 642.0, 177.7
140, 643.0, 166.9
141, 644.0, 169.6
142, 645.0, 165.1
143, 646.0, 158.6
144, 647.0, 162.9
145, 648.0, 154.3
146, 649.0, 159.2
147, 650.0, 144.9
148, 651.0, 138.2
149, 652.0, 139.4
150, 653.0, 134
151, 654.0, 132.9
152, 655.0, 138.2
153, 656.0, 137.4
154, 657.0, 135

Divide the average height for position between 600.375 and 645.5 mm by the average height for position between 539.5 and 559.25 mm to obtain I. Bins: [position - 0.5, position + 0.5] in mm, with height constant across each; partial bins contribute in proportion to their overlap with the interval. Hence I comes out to 0.8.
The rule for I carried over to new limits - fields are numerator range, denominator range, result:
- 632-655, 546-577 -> 0.51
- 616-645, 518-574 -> 0.74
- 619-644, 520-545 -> 0.75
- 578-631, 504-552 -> 0.84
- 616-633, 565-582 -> 0.79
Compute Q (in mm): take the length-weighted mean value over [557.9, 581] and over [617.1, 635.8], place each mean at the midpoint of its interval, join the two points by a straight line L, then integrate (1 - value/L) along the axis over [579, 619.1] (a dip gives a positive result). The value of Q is 5.4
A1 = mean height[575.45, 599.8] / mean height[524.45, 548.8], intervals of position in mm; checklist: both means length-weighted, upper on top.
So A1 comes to 0.8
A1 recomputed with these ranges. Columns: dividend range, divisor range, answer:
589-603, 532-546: 0.62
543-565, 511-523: 1.08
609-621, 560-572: 0.85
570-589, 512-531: 1.06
